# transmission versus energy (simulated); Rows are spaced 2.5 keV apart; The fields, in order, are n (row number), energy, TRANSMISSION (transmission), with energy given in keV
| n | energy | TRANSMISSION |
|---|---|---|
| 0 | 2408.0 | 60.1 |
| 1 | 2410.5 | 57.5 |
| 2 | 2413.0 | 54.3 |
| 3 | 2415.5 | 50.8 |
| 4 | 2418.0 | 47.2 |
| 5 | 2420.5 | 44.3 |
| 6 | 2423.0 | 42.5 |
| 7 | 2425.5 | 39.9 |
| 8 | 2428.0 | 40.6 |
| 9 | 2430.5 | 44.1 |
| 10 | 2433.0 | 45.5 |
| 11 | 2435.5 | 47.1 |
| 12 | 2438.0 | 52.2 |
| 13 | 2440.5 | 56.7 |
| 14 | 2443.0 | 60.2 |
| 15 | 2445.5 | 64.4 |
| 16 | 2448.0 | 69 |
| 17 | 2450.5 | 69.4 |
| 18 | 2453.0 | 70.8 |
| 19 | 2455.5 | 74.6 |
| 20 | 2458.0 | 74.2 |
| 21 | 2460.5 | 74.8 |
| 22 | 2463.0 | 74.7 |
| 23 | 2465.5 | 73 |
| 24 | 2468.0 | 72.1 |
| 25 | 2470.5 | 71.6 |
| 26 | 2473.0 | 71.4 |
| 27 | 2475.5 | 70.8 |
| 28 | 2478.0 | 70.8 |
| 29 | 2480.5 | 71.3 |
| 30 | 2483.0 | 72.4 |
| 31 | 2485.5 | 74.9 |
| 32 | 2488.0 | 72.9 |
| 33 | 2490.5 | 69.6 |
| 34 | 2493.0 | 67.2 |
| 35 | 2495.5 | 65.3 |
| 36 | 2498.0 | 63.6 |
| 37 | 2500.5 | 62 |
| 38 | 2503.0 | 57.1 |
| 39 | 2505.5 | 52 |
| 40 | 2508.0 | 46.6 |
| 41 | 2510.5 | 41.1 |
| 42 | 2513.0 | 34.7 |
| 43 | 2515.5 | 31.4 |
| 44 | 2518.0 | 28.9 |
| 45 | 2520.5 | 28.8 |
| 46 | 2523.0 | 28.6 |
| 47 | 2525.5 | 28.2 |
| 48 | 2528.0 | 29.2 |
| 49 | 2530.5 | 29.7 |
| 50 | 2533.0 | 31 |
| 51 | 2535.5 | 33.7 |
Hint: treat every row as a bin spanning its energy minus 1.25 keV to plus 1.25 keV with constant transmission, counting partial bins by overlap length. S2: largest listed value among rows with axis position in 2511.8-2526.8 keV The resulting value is 34.7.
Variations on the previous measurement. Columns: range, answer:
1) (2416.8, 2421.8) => 47.2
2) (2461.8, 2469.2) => 74.7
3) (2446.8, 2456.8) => 74.6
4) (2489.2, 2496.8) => 69.6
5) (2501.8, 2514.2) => 57.1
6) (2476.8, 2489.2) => 74.9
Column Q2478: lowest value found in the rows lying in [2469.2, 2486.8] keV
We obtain 70.8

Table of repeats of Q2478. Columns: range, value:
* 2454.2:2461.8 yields 74.2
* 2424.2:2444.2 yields 39.9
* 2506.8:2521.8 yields 28.8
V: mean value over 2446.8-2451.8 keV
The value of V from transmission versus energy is 69.2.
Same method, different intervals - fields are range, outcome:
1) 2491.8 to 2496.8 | 66.2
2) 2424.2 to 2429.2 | 40.3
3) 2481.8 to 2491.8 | 72.4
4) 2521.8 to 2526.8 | 28.4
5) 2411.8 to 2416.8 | 52.5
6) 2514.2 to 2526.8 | 29.2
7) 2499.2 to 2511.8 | 51.7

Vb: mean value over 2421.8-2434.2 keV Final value 42.5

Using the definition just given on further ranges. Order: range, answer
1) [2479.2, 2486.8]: 72.9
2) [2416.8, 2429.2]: 42.9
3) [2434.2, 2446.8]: 56.1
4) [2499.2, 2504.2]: 59.6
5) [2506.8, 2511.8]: 43.7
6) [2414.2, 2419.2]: 49.1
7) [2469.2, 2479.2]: 71.2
